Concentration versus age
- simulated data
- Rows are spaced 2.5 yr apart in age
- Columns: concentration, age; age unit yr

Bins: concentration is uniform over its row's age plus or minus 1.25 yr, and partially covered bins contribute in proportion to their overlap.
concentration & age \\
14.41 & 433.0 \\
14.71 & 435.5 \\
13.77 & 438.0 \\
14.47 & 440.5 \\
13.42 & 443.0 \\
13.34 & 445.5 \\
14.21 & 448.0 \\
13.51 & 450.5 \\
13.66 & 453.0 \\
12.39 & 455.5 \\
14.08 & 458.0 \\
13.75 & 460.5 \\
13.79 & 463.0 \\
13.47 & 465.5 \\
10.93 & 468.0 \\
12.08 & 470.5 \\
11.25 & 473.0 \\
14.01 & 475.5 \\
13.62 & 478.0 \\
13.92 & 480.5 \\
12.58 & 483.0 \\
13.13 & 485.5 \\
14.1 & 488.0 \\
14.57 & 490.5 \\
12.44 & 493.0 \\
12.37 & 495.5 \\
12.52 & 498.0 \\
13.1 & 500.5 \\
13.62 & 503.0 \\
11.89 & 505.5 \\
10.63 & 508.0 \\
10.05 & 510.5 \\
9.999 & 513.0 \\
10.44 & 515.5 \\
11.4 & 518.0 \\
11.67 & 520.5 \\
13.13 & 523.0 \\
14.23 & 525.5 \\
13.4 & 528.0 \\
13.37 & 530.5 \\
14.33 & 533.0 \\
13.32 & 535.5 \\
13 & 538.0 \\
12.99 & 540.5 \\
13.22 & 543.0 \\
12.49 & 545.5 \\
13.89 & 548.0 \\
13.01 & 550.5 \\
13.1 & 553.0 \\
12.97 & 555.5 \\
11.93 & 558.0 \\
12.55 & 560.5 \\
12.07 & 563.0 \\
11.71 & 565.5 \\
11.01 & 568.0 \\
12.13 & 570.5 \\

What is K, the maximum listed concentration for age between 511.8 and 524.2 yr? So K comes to 13.13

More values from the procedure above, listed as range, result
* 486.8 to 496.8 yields 14.57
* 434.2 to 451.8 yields 14.71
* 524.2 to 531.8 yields 14.23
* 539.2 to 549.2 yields 13.89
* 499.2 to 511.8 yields 13.62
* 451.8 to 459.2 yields 14.08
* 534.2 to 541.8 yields 13.32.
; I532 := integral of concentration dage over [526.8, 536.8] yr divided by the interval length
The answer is 13.6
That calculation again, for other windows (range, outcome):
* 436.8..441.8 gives 14.1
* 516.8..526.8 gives 12.6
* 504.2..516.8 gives 10.6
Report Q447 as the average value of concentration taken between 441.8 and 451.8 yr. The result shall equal 13.6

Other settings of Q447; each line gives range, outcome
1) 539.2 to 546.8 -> 12.9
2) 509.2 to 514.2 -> 10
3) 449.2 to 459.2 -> 13.4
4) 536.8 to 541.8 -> 13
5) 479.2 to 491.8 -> 13.7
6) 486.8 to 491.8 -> 14.3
